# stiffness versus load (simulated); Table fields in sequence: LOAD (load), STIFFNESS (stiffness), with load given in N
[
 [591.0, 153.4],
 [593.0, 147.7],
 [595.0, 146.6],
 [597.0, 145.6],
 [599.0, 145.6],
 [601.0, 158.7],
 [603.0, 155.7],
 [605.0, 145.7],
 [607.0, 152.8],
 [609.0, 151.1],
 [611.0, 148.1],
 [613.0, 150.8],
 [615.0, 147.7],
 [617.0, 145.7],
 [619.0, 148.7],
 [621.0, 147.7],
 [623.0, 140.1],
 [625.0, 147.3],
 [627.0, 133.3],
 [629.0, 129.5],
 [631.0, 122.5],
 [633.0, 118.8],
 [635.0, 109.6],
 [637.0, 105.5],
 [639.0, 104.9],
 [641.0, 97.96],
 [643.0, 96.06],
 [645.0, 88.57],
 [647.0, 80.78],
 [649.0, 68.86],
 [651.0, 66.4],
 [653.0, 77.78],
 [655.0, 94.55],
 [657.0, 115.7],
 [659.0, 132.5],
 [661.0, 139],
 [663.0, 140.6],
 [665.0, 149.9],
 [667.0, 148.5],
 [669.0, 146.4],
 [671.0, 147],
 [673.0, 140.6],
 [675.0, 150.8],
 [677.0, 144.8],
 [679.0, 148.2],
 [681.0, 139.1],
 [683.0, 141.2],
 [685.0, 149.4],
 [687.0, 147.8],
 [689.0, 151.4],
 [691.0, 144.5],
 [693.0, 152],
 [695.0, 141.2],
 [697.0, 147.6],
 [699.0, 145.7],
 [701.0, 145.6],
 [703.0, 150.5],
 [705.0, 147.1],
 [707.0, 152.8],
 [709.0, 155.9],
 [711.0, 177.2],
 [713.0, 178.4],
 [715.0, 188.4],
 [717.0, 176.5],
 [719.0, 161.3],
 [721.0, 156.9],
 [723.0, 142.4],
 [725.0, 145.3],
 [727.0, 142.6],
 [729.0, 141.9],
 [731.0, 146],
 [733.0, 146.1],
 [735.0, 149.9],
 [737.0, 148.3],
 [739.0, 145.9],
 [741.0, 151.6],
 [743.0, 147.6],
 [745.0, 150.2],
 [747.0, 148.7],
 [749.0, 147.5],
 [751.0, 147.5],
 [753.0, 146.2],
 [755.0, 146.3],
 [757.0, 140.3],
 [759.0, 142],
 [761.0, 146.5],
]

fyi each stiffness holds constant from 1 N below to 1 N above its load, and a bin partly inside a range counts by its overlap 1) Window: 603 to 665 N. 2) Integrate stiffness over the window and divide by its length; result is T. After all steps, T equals 123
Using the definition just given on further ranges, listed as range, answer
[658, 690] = 145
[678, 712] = 149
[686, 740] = 153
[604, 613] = 150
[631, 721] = 134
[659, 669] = 143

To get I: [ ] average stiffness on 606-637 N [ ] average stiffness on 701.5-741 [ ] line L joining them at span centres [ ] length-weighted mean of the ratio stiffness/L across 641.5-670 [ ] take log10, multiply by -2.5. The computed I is 0.29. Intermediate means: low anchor 138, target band 110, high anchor 155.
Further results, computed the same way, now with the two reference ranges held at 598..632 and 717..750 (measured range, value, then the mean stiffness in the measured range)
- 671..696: 0.01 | 146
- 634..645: 0.40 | 102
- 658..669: 0.03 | 142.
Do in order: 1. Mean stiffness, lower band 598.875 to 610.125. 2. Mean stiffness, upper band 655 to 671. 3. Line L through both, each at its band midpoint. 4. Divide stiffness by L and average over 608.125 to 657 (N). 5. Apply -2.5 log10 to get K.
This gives 0.23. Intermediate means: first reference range 152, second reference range 137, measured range 117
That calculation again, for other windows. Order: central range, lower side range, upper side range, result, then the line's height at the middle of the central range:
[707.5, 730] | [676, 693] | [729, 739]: -0.10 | 147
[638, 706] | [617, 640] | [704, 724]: 0.15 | 147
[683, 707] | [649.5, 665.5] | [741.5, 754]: -0.16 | 127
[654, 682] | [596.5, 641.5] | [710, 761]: 0.04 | 144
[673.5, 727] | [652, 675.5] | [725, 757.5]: -0.11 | 139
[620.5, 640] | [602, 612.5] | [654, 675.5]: 0.16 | 145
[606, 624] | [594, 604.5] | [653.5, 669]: -0.02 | 145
